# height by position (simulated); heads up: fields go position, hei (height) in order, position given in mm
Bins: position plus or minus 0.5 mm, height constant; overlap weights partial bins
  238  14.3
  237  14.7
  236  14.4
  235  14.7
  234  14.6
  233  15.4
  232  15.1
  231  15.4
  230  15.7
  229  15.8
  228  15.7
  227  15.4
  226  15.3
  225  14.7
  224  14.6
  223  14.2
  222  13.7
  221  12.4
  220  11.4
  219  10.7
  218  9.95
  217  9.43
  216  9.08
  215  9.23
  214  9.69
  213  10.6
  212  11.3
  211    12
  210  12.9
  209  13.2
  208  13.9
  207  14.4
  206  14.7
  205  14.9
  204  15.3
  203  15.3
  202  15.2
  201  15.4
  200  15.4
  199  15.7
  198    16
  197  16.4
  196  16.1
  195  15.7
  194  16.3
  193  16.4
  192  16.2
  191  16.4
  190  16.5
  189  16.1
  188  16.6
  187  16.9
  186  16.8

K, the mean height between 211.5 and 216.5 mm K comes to 9.98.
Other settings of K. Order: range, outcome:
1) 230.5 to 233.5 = 15.3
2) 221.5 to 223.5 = 13.9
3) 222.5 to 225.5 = 14.5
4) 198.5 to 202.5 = 15.4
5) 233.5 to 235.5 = 14.6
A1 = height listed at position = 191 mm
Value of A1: 16.4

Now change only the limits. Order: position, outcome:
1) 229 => 15.8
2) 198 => 16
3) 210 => 12.9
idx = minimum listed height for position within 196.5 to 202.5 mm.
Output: 15.2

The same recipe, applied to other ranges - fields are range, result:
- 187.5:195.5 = 15.7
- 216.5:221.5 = 9.43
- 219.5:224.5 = 11.4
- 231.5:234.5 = 14.6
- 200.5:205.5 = 14.9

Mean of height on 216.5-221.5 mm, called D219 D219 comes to 10.8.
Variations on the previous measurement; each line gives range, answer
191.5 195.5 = 16.1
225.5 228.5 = 15.5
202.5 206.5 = 15.1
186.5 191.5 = 16.5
